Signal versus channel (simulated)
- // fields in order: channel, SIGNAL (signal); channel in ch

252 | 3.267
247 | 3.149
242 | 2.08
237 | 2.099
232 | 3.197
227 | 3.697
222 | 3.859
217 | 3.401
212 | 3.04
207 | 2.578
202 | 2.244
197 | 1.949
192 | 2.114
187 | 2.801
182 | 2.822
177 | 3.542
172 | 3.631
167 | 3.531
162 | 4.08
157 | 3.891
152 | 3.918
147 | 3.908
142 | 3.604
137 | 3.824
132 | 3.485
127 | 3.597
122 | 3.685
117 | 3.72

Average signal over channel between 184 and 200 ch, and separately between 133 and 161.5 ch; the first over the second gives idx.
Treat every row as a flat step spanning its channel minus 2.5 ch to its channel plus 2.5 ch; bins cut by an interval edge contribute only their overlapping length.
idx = 0.6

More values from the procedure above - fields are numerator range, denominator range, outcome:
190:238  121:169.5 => 0.76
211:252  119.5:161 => 0.82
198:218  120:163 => 0.72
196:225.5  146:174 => 0.76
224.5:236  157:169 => 0.85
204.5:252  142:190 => 0.85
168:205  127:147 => 0.75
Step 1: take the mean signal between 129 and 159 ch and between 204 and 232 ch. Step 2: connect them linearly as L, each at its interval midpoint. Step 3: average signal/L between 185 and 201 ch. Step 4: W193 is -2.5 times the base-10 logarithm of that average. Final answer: 0.46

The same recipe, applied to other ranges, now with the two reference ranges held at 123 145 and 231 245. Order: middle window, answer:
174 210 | 0.141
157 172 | -0.158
